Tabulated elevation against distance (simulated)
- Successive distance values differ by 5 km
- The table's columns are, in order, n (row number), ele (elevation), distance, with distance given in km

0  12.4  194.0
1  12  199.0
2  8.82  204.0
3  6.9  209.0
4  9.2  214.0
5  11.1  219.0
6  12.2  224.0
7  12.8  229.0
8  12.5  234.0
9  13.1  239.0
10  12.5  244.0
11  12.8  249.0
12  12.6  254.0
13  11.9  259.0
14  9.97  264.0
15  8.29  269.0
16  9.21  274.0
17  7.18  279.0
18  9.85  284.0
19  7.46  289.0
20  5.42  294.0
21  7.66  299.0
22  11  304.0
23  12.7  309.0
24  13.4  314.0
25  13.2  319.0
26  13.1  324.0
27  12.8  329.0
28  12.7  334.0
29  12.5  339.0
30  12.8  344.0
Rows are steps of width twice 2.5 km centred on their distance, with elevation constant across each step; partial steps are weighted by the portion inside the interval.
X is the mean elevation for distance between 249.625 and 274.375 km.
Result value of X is 10.7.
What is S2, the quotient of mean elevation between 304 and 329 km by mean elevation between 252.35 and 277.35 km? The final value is 1.3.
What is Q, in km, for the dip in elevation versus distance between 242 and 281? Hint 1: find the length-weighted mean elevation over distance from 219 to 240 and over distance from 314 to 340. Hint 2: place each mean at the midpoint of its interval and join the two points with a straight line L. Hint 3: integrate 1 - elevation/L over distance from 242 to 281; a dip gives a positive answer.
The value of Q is 6.2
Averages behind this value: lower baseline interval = 12.4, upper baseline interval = 12.9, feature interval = 10.6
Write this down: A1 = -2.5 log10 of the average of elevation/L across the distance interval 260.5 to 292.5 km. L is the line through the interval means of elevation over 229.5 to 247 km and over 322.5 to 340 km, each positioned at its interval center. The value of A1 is 0.42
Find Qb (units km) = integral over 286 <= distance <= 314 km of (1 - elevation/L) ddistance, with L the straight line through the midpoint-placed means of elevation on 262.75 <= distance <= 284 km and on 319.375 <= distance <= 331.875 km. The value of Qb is 4.5 km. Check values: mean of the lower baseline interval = 8.73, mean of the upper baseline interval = 13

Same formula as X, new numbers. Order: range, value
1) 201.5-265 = 11.3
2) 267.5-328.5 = 9.99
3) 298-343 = 12.3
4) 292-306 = 8.01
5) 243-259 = 12.5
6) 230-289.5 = 10.8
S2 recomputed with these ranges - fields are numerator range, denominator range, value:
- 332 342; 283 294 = 1.63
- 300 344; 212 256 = 1.03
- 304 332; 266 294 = 1.57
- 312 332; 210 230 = 1.20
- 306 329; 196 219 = 1.37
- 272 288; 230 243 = 0.67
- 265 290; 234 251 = 0.67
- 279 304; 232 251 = 0.62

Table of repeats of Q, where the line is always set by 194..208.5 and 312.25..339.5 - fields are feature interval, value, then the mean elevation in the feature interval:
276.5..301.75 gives 9.6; 7.55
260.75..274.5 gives 2.8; 9.3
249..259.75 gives -1.0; 12.4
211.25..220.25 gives 0.6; 9.93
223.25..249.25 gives -3.9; 12.7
